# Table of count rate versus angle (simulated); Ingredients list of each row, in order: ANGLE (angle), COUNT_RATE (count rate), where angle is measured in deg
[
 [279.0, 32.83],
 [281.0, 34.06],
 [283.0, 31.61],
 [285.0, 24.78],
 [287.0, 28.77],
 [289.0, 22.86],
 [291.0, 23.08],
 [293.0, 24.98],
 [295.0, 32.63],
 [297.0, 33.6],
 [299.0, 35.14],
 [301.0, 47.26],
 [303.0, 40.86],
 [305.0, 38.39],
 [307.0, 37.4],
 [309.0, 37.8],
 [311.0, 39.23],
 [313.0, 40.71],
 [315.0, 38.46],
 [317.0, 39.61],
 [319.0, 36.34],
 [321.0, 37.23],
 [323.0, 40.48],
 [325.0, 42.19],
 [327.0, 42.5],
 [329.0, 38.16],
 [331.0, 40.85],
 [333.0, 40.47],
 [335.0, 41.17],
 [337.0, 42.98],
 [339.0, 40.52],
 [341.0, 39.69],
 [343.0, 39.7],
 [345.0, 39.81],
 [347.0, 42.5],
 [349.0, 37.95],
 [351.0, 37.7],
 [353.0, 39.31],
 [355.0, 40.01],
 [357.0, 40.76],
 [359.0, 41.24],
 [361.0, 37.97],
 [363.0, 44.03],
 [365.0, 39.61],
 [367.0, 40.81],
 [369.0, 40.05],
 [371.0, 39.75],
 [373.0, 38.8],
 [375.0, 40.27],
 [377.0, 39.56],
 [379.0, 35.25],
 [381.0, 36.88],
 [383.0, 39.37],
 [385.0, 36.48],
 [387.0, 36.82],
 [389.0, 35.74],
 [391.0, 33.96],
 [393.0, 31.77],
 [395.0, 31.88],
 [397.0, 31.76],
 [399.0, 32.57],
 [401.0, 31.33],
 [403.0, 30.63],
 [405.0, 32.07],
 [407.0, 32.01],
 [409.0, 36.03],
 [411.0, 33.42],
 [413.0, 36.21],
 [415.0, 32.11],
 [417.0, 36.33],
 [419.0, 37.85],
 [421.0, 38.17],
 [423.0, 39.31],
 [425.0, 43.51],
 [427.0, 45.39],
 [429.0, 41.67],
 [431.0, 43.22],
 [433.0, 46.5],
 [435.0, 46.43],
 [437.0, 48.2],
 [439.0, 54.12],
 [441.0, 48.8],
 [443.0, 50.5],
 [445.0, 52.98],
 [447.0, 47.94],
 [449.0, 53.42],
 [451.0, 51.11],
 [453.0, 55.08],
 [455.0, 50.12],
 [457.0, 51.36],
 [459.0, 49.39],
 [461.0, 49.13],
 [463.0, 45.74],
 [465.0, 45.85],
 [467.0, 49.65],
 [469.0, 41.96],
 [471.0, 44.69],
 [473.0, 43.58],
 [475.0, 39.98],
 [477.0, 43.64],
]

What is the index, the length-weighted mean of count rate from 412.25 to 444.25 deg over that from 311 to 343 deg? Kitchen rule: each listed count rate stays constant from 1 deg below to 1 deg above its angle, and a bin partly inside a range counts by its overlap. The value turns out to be 1.08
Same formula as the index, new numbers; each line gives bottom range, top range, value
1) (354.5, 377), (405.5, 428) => 0.92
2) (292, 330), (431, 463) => 1.31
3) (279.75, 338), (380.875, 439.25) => 1.03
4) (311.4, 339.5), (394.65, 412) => 0.81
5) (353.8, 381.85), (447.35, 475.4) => 1.21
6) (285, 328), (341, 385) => 1.10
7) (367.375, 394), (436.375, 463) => 1.36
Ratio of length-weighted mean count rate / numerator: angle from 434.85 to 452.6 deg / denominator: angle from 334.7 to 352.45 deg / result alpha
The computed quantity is 1.26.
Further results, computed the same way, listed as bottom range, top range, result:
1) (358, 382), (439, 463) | 1.29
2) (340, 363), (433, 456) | 1.27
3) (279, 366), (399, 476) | 1.16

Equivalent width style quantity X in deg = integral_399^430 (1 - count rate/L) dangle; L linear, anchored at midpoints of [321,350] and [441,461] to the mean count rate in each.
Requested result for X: 7.5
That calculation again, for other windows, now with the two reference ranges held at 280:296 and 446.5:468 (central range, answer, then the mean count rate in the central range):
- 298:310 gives -3.8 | 39.5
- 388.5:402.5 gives 3.1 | 32.5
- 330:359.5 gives -4.3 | 40.3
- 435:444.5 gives -0.5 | 50.1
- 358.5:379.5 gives -0.8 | 39.8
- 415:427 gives 1.7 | 39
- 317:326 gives -1.9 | 39.1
